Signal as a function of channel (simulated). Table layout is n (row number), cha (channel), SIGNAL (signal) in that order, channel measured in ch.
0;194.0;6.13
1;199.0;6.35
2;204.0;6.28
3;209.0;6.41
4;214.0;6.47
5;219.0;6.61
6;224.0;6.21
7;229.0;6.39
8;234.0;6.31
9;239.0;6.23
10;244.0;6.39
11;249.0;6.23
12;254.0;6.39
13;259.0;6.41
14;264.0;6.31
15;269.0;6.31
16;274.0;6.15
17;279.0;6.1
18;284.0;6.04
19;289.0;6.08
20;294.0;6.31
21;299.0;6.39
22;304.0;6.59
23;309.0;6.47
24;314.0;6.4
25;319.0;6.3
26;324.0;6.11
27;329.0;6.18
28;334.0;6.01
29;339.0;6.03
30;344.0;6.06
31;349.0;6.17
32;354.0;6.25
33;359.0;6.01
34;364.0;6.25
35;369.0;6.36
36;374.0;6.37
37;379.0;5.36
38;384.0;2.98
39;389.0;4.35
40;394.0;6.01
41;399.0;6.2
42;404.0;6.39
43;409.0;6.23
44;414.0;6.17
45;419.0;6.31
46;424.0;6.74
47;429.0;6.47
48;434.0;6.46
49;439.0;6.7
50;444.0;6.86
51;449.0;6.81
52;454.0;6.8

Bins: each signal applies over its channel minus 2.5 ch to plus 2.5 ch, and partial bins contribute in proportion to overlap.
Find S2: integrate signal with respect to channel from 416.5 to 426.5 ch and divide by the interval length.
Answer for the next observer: 6.53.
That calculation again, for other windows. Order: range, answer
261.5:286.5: 6.18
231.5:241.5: 6.27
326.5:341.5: 6.07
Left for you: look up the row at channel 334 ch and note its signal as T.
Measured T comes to 6.01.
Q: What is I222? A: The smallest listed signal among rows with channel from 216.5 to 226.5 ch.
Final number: 6.21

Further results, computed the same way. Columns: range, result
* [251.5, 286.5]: 6.04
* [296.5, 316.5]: 6.39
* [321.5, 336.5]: 6.01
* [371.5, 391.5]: 2.98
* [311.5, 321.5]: 6.3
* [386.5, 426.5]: 4.35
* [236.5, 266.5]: 6.23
